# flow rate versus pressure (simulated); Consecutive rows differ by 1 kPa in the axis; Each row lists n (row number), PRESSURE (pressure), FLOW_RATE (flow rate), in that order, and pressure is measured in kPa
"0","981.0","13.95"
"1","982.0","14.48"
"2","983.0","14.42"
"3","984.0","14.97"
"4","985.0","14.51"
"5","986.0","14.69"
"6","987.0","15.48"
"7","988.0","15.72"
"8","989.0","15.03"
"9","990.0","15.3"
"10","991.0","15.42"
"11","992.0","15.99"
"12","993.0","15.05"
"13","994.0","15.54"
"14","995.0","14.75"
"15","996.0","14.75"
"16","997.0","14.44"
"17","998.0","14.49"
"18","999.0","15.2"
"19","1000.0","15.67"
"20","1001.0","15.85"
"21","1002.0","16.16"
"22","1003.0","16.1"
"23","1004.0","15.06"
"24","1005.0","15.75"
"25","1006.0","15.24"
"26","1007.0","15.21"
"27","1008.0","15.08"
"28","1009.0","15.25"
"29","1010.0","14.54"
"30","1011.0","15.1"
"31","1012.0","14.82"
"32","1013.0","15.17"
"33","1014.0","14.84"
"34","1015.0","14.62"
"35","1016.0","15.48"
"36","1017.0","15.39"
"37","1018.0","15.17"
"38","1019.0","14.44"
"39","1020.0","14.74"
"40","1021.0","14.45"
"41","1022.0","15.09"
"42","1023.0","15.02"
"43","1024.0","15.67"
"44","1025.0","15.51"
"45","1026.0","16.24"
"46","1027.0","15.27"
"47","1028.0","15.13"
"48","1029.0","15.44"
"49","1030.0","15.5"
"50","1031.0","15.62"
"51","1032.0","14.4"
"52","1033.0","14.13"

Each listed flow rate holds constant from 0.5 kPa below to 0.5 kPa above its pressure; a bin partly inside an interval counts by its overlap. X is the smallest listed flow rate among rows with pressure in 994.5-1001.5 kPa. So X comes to 14.44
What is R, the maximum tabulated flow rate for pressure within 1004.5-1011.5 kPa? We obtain 15.75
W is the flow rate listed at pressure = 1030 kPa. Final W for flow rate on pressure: 15.5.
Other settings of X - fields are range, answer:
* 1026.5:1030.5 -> 15.13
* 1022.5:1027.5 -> 15.02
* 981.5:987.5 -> 14.42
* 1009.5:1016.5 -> 14.54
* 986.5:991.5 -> 15.03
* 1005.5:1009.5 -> 15.08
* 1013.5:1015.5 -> 14.62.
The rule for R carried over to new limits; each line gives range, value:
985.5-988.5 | 15.72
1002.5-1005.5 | 16.1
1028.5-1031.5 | 15.62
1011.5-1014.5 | 15.17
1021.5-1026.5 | 16.24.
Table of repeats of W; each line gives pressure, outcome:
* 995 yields 14.75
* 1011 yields 15.1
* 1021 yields 14.45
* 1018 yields 15.17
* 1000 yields 15.67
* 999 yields 15.2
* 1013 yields 15.17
